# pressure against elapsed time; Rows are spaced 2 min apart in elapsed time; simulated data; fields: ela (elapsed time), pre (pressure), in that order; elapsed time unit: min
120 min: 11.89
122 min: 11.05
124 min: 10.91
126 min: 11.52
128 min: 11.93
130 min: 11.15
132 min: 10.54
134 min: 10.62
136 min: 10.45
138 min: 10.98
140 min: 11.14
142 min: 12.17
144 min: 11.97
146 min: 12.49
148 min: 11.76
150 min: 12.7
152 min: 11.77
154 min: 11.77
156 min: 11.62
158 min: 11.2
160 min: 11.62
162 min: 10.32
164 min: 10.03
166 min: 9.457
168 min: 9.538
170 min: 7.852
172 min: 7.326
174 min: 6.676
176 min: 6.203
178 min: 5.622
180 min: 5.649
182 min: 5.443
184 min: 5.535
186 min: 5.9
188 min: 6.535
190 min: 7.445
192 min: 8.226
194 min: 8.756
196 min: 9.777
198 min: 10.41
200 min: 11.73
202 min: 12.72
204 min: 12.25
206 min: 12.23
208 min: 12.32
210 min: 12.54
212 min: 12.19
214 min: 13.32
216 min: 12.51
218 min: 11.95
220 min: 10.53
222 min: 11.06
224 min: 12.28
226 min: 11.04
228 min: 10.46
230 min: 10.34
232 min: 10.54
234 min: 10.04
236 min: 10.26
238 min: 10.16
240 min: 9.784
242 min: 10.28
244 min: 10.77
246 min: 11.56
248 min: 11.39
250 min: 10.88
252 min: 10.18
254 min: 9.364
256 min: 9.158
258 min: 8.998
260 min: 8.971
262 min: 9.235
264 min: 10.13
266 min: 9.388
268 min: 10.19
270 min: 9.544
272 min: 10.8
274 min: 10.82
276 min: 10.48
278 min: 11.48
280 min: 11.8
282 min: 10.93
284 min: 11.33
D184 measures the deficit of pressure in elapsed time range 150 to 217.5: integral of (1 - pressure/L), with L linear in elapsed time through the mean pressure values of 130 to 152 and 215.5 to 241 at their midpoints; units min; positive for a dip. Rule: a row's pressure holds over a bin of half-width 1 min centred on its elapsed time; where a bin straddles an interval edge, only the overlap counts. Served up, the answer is 9.0 min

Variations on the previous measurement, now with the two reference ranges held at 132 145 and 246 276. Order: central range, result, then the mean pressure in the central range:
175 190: 6.7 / 5.95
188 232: -2.3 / 11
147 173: 1.0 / 10.5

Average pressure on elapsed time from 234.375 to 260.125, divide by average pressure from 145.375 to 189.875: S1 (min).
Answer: 1.14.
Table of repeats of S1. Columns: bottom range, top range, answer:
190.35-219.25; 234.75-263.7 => 0.88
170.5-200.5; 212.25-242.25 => 1.50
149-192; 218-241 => 1.24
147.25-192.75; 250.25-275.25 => 1.12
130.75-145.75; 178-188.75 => 0.52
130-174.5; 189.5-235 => 1.04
